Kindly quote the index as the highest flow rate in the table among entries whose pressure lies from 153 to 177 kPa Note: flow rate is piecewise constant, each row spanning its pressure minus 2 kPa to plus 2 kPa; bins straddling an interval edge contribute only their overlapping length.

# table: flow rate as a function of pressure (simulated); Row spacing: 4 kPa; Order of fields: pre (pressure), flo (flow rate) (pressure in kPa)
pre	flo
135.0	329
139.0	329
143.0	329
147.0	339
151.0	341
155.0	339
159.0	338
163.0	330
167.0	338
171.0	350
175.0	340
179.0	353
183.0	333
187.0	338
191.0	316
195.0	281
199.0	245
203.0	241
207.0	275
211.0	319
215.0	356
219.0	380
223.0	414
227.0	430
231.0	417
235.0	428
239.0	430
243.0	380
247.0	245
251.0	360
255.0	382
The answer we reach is 350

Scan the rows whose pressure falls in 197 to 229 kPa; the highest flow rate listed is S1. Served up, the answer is 430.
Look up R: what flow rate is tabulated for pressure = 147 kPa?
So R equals 339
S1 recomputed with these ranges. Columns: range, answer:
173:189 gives 353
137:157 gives 341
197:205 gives 245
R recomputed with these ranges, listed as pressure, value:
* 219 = 380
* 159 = 338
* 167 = 338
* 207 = 275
